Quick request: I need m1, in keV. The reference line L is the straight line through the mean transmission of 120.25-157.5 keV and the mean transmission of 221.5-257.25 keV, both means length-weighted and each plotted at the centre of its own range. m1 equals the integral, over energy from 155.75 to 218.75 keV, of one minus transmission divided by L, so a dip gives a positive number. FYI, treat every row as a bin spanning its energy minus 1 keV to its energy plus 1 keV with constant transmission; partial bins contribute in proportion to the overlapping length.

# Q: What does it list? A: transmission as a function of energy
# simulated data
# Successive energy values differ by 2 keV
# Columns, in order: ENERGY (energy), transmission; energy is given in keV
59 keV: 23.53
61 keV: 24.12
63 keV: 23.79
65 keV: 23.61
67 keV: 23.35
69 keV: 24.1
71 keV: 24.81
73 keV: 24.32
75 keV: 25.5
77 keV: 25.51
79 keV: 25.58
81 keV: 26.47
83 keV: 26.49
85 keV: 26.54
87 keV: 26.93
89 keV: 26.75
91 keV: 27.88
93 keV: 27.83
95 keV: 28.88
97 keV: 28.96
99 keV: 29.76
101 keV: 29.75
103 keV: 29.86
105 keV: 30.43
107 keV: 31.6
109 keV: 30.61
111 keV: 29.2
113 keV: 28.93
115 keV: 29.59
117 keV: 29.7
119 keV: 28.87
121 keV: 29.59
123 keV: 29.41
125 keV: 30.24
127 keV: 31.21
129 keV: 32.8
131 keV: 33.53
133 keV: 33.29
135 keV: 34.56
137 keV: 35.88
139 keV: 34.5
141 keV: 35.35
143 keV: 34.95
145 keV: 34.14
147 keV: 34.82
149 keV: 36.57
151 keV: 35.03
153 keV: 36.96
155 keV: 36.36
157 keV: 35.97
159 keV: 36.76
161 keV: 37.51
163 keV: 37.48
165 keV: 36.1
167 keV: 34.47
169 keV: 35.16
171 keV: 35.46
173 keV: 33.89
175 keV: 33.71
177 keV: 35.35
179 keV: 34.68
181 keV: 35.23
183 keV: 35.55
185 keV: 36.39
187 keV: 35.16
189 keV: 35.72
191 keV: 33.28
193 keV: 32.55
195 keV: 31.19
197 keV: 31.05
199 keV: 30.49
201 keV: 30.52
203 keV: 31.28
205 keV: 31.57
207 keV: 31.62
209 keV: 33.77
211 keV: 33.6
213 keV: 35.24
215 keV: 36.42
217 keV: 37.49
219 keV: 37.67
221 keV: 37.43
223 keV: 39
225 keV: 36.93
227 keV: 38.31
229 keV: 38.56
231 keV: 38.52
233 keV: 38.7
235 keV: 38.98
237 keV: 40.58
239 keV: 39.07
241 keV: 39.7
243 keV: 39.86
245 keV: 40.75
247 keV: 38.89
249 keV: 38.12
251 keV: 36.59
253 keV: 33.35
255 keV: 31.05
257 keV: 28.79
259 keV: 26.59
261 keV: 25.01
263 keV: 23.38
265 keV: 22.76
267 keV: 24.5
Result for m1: 2.4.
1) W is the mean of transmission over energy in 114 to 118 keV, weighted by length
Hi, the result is 29.6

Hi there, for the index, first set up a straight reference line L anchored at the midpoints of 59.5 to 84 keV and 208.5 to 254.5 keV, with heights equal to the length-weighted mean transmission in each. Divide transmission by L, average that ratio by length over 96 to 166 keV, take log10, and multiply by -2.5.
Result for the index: -0.11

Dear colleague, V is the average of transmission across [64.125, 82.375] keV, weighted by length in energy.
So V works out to 24.8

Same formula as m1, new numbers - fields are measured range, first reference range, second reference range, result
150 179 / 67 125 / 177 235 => -3.0 keV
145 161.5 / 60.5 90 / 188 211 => -3.6 keV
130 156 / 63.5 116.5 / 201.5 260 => -3.7 keV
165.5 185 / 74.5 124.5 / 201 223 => -1.4 keV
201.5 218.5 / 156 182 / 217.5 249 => 1.7 keV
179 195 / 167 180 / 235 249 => 0.5 keV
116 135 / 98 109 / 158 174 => 0.7 keV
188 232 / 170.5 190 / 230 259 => 1.7 keV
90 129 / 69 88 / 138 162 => 0.4 keV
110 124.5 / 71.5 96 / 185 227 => -0.4 keV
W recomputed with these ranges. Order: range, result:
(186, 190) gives 35.4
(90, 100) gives 28.7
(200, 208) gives 31.2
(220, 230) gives 38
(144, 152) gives 35.1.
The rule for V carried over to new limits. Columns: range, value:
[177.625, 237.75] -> 35.2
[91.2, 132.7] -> 30.1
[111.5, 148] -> 32.3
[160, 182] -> 35.4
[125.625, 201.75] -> 34.6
